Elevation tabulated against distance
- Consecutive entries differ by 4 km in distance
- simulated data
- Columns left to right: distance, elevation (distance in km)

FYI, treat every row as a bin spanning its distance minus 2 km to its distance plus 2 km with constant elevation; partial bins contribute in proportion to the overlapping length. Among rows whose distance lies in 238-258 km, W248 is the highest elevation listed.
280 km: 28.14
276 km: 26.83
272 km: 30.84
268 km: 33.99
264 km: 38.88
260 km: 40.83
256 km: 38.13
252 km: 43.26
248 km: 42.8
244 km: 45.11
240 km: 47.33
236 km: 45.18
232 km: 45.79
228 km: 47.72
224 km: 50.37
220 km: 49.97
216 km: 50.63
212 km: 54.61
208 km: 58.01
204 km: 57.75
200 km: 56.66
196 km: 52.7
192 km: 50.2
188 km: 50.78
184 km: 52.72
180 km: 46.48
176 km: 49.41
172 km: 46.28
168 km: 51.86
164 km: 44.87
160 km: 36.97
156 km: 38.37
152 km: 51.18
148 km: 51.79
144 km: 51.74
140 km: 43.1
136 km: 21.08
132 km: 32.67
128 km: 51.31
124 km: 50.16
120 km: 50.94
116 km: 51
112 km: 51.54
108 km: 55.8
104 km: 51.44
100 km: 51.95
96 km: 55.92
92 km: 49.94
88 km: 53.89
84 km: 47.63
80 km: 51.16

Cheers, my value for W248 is 47.33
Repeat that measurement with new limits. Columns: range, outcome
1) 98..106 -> 51.95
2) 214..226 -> 50.63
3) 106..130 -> 55.8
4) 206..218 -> 58.01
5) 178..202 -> 56.66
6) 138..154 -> 51.79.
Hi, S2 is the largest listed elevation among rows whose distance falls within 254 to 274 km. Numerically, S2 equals 40.83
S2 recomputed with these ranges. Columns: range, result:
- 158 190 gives 52.72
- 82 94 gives 53.89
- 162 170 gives 51.86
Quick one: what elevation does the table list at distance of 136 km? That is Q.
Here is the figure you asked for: 21.08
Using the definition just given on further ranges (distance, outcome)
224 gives 50.37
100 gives 51.95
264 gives 38.88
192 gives 50.2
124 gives 50.16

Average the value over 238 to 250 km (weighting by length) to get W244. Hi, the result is 45.1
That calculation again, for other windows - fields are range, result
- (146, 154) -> 51.5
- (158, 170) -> 44.6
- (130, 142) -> 32.3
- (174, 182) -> 47.9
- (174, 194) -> 49.9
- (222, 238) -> 47.3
